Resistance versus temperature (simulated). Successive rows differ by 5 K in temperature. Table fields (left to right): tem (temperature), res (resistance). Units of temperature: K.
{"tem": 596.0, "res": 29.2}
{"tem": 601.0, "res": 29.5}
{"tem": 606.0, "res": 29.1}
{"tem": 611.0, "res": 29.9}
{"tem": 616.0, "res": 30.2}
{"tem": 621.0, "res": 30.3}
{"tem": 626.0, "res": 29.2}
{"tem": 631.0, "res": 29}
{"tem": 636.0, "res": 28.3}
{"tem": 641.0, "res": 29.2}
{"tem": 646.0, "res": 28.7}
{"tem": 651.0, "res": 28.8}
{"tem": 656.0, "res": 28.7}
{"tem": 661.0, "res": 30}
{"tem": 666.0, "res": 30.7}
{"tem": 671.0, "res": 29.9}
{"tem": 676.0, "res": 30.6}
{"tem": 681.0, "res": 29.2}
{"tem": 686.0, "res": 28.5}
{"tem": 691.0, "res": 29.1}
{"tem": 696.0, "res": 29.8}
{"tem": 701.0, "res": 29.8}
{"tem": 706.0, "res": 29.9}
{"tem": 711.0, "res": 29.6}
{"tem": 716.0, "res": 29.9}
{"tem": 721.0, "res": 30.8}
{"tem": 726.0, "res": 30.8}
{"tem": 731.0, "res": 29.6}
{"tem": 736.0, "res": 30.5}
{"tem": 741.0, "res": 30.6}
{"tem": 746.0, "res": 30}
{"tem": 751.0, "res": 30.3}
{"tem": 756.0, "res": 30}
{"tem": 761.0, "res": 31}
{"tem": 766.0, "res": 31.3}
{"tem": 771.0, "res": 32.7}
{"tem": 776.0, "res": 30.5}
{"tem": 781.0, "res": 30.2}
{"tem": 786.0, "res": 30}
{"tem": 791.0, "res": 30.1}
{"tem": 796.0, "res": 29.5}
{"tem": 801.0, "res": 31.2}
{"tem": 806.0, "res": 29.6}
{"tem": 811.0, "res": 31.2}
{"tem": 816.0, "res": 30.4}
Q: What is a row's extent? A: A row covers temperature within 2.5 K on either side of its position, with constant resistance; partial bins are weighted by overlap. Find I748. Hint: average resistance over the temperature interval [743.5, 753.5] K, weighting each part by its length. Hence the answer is 30.1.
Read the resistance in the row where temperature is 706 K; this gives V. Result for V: 29.9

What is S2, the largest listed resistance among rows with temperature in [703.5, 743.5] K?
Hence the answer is 30.8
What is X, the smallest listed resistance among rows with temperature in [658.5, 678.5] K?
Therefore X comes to 29.9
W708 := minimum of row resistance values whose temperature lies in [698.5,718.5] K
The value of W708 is 29.6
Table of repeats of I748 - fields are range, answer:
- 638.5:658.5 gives 28.9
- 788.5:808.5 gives 30.1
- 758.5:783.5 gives 31.1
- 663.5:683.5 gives 30.1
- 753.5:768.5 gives 30.8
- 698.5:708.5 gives 29.9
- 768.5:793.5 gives 30.7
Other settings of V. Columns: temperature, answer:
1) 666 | 30.7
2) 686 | 28.5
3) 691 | 29.1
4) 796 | 29.5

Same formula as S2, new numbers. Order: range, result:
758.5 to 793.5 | 32.7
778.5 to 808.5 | 31.2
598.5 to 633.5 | 30.3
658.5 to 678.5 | 30.7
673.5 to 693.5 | 30.6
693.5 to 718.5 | 29.9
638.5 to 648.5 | 29.2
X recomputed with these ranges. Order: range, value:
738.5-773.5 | 30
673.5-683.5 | 29.2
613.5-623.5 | 30.2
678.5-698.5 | 28.5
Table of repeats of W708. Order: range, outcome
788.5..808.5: 29.5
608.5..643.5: 28.3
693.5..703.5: 29.8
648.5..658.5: 28.7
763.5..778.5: 30.5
